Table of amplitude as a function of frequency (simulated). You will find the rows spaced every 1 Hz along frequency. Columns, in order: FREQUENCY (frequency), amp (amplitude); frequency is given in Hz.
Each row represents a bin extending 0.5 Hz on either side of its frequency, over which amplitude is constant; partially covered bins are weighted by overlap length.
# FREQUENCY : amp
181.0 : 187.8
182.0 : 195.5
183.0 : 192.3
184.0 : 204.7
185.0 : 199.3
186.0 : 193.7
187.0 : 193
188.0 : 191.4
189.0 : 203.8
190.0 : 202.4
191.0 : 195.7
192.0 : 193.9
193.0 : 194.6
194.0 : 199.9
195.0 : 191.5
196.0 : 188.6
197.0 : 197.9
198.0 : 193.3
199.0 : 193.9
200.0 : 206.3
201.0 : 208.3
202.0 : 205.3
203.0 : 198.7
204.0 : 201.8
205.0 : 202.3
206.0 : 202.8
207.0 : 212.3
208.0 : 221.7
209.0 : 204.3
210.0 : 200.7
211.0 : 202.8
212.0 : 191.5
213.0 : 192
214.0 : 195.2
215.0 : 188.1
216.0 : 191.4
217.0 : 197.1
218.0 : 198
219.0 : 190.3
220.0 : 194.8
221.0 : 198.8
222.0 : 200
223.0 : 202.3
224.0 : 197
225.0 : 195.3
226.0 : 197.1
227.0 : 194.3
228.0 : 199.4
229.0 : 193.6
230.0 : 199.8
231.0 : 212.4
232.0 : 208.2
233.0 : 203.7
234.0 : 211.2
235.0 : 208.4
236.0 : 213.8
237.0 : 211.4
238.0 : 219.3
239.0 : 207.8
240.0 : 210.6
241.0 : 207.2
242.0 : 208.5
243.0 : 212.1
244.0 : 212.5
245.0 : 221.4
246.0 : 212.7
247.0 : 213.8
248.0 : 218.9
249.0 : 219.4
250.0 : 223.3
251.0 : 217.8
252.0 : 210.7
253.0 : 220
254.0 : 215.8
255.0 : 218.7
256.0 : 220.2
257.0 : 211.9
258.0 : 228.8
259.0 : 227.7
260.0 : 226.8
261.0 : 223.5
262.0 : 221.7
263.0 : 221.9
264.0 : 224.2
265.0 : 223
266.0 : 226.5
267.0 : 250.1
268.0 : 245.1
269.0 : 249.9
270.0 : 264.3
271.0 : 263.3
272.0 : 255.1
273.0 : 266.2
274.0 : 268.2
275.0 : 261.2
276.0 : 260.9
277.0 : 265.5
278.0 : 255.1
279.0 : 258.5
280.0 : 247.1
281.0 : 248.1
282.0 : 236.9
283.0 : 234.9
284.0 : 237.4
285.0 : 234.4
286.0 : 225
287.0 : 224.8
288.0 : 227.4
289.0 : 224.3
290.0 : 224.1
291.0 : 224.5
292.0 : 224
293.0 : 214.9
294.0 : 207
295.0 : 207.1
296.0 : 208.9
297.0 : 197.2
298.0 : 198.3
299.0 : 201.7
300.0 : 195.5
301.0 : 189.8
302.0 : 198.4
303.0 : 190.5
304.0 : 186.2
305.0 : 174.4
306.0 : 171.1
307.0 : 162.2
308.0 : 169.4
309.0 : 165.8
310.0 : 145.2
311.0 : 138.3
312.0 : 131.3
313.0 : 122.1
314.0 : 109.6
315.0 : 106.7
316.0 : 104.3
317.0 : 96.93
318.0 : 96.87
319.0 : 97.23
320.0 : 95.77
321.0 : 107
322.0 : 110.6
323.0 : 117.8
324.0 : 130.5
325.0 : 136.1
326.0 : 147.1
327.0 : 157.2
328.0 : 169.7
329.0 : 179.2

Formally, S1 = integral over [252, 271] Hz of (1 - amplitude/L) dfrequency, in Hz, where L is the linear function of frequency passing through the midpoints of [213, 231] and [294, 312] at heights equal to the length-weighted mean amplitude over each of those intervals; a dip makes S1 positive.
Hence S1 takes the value -4.0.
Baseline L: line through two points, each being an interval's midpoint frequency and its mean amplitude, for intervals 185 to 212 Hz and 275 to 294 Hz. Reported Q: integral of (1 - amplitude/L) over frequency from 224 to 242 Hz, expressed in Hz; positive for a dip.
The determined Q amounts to 0.8 Hz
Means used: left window 200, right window 237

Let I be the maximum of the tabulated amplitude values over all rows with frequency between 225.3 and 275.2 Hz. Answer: 268.2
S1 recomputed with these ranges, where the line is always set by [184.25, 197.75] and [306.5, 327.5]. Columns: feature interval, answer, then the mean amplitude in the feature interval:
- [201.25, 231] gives -2.8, 199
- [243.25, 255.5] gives -4.0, 217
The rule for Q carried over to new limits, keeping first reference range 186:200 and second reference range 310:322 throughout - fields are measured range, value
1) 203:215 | -1.1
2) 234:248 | -4.3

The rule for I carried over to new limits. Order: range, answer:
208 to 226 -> 221.7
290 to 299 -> 224.5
